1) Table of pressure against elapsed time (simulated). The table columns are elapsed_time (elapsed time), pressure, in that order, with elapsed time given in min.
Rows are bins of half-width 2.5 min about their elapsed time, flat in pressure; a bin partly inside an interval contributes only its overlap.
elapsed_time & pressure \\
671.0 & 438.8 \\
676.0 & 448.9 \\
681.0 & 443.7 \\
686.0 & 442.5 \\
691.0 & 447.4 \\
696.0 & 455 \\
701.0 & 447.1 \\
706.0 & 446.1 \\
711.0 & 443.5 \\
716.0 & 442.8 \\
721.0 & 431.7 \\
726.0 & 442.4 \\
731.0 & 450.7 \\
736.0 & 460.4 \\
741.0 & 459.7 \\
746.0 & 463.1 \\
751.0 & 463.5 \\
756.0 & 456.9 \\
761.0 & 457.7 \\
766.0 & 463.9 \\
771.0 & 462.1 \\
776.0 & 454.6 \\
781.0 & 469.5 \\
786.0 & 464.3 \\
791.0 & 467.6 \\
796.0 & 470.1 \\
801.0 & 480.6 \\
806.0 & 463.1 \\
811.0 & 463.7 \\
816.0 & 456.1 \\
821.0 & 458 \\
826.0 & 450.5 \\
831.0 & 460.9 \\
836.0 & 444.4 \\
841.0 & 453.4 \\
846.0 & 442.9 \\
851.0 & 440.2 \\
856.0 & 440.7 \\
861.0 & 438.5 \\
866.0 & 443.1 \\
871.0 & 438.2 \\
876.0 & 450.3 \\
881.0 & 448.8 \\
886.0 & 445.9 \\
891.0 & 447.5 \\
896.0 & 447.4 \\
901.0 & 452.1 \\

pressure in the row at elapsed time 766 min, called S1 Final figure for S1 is 463.9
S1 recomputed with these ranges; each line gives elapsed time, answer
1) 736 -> 460.4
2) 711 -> 443.5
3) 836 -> 444.4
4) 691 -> 447.4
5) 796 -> 470.1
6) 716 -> 442.8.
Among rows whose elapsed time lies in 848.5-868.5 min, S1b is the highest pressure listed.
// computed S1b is 443.1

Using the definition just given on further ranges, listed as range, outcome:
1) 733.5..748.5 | 463.1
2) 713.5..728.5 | 442.8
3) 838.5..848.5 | 453.4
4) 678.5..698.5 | 455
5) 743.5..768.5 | 463.9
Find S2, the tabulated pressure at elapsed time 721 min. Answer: 431.7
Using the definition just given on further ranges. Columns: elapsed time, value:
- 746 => 463.1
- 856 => 440.7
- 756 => 456.9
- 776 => 454.6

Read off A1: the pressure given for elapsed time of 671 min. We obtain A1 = 438.8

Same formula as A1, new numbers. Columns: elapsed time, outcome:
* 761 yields 457.7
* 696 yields 455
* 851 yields 440.2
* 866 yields 443.1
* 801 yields 480.6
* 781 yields 469.5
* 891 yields 447.5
